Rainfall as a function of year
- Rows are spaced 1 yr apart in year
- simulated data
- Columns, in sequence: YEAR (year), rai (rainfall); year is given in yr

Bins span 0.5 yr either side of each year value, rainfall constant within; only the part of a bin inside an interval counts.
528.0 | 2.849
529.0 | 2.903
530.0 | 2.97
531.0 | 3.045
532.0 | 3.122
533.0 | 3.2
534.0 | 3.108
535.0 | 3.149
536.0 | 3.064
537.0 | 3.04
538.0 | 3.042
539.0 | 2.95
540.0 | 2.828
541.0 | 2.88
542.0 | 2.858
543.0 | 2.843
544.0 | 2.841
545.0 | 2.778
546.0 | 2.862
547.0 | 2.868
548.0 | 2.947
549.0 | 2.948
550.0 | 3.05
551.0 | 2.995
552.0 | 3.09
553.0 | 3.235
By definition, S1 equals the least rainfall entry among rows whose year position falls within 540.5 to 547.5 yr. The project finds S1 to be 2.778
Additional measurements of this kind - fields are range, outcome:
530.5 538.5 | 3.04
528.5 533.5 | 2.903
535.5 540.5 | 2.828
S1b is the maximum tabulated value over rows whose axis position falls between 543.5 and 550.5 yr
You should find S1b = 3.05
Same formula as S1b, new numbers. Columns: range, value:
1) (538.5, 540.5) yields 2.95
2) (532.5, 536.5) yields 3.2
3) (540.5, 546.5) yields 2.88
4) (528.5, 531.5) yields 3.045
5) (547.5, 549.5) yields 2.948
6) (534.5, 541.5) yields 3.149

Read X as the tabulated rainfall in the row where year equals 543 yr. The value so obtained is 2.843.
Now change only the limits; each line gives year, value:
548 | 2.947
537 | 3.04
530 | 2.97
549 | 2.948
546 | 2.862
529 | 2.903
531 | 3.045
